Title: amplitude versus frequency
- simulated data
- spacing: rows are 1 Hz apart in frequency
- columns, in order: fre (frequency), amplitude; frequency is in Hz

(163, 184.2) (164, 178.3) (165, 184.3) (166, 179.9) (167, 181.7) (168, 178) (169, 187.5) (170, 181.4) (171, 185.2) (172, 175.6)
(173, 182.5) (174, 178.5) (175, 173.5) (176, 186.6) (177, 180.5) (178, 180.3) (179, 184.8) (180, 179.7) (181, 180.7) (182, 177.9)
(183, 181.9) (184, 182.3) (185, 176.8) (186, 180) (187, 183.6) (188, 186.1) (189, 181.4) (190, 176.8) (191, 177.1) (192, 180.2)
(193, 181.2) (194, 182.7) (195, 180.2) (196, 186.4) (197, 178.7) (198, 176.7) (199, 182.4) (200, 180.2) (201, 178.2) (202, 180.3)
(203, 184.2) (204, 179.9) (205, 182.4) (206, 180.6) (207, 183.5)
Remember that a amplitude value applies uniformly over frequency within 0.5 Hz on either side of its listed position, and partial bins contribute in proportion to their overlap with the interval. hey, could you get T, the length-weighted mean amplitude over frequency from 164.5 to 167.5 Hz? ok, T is 182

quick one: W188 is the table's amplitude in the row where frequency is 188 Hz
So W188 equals 186.1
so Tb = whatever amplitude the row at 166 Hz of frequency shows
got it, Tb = 179.9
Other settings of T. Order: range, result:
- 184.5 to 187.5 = 180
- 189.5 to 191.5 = 177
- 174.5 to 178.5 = 180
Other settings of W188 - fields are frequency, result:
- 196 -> 186.4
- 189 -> 181.4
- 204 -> 179.9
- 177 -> 180.5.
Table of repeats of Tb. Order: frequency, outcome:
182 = 177.9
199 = 182.4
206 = 180.6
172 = 175.6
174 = 178.5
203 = 184.2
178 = 180.3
